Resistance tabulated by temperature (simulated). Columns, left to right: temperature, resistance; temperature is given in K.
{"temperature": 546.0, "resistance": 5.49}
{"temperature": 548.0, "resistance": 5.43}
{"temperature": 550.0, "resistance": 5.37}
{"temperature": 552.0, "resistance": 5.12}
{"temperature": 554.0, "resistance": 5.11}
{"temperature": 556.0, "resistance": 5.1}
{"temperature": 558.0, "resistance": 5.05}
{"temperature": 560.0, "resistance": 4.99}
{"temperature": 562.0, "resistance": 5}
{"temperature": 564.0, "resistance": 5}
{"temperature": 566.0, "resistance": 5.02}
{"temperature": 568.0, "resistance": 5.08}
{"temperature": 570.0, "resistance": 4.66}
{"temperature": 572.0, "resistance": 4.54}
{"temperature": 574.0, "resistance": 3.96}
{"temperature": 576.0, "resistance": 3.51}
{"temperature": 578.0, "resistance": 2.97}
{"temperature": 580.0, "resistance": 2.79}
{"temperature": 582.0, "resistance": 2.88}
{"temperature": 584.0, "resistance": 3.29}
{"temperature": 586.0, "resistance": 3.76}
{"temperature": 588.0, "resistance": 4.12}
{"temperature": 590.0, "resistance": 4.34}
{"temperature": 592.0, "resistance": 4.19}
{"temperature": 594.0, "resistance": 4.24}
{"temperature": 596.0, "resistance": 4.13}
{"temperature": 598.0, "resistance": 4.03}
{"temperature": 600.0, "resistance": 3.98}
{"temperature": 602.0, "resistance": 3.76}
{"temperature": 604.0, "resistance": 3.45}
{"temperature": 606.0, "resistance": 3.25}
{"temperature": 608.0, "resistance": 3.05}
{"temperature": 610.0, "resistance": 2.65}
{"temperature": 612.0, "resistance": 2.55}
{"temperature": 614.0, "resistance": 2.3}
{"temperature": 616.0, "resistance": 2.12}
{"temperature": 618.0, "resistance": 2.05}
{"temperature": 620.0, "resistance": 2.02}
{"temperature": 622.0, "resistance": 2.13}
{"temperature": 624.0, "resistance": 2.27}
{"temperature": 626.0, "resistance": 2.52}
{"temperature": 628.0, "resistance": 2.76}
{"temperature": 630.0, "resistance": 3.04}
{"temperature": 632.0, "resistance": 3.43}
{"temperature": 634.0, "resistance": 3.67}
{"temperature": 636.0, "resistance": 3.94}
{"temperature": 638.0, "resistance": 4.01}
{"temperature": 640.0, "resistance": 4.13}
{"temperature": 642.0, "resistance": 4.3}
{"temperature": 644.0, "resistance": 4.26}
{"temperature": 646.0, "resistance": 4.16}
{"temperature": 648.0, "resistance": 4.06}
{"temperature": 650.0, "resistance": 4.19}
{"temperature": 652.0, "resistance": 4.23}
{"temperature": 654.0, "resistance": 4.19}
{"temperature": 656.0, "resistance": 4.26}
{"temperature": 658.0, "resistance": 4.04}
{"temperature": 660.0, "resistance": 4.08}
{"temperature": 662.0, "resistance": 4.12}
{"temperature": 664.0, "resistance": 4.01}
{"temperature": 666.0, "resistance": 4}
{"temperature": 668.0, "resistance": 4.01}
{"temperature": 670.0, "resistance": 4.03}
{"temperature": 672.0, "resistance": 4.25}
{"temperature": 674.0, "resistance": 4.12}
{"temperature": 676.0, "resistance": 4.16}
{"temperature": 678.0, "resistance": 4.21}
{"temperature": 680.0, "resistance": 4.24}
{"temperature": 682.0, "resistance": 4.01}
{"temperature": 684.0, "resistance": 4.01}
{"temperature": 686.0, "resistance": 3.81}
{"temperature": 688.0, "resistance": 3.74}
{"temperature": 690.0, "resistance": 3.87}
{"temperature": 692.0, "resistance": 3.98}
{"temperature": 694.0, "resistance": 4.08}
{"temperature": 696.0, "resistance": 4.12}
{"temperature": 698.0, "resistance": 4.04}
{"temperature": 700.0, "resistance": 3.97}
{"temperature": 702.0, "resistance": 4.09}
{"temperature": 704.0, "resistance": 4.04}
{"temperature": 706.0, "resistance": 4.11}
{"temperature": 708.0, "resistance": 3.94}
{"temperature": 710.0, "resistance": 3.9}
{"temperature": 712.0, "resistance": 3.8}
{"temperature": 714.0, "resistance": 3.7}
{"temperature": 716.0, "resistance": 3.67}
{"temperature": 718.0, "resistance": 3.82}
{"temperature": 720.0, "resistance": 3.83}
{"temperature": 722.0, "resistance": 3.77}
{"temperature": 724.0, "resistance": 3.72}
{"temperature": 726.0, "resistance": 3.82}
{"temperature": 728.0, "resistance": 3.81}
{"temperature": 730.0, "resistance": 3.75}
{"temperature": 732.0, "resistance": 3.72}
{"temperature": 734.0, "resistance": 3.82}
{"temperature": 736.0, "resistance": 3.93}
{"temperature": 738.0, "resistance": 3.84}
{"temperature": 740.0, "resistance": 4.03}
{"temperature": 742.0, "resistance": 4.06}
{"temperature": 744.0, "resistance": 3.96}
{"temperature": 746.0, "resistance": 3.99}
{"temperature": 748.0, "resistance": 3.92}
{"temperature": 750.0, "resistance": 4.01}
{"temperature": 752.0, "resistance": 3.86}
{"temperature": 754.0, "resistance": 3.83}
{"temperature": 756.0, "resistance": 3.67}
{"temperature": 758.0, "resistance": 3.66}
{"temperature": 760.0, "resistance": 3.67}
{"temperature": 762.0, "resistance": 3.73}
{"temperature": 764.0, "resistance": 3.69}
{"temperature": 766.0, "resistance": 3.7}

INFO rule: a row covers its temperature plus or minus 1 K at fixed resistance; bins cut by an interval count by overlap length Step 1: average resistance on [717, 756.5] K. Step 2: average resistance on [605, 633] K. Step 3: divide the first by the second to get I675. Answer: 1.5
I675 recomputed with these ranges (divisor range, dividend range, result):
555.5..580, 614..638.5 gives 0.62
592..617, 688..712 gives 1.20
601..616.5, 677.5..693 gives 1.36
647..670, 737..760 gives 0.95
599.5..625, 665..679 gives 1.52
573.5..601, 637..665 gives 1.11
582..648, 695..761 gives 1.15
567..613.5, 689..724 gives 1.06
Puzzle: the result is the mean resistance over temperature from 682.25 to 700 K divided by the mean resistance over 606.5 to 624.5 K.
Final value 1.7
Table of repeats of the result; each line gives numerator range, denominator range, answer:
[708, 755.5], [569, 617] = 1.09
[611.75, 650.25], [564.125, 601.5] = 0.80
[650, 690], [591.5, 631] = 1.35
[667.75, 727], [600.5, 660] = 1.18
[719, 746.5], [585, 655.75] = 1.11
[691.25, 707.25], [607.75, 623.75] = 1.75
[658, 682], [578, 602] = 1.09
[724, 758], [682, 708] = 0.97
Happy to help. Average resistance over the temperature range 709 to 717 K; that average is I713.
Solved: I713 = 3.77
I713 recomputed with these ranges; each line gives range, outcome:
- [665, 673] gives 4.07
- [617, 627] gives 2.2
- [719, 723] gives 3.8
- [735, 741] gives 3.93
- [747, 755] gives 3.9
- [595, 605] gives 3.87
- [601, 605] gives 3.6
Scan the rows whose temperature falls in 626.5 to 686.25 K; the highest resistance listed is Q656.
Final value 4.3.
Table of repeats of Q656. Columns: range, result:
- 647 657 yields 4.26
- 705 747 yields 4.11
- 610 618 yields 2.65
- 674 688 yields 4.24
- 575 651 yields 4.34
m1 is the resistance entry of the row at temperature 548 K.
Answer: 5.43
